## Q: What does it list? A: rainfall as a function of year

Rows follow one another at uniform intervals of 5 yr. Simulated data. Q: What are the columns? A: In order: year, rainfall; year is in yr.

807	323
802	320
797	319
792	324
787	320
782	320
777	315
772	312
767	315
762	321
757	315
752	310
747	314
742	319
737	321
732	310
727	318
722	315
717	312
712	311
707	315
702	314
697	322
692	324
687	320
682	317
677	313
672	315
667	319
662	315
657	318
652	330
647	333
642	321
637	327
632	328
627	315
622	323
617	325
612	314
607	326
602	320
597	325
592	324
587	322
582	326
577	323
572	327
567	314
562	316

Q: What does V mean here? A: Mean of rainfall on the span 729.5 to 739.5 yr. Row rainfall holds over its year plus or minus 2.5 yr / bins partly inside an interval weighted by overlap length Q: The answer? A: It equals 316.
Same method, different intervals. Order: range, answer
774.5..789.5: 318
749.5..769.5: 315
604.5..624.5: 322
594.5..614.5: 321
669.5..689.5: 316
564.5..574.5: 320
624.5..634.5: 322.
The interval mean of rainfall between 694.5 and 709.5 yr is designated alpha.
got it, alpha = 317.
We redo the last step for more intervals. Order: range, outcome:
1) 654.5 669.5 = 317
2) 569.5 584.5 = 325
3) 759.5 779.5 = 316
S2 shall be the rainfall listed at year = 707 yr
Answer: 315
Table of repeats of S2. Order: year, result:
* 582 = 326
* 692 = 324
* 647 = 333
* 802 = 320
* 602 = 320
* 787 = 320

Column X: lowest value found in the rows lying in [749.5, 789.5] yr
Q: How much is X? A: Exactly 310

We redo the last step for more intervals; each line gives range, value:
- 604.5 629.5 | 314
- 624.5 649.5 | 315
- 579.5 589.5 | 322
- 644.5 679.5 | 313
